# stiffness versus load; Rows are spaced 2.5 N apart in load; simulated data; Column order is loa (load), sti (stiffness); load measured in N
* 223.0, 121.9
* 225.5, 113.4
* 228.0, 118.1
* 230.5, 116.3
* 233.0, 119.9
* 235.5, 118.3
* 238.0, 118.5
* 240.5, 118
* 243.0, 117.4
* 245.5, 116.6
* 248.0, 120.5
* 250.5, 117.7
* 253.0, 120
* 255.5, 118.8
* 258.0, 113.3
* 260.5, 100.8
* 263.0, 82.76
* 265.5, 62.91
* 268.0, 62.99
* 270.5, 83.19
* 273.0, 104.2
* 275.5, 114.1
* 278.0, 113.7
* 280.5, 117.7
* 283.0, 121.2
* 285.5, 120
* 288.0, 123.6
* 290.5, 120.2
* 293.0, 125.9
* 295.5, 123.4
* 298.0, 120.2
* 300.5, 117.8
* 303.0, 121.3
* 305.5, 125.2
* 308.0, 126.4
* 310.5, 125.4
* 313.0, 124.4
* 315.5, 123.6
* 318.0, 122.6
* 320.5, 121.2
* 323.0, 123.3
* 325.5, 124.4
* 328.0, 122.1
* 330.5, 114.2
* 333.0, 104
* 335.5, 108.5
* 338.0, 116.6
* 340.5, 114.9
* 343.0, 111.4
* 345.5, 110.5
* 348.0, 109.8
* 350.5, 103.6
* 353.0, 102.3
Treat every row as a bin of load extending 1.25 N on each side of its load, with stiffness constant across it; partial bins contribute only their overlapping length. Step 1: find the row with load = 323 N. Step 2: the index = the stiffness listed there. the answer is 123.3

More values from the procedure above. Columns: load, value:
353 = 102.3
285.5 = 120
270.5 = 83.19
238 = 118.5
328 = 122.1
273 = 104.2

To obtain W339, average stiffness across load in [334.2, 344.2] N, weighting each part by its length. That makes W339 113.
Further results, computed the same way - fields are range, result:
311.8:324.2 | 123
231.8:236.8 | 119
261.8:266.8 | 72.6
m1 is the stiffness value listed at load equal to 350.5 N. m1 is 103.6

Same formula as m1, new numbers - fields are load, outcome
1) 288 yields 123.6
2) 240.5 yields 118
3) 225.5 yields 113.4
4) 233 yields 119.9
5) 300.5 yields 117.8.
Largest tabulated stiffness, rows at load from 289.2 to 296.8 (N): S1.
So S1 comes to 125.9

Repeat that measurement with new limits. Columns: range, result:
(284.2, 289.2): 123.6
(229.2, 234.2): 119.9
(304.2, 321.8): 126.4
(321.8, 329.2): 124.4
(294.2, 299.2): 123.4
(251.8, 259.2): 120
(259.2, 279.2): 114.1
